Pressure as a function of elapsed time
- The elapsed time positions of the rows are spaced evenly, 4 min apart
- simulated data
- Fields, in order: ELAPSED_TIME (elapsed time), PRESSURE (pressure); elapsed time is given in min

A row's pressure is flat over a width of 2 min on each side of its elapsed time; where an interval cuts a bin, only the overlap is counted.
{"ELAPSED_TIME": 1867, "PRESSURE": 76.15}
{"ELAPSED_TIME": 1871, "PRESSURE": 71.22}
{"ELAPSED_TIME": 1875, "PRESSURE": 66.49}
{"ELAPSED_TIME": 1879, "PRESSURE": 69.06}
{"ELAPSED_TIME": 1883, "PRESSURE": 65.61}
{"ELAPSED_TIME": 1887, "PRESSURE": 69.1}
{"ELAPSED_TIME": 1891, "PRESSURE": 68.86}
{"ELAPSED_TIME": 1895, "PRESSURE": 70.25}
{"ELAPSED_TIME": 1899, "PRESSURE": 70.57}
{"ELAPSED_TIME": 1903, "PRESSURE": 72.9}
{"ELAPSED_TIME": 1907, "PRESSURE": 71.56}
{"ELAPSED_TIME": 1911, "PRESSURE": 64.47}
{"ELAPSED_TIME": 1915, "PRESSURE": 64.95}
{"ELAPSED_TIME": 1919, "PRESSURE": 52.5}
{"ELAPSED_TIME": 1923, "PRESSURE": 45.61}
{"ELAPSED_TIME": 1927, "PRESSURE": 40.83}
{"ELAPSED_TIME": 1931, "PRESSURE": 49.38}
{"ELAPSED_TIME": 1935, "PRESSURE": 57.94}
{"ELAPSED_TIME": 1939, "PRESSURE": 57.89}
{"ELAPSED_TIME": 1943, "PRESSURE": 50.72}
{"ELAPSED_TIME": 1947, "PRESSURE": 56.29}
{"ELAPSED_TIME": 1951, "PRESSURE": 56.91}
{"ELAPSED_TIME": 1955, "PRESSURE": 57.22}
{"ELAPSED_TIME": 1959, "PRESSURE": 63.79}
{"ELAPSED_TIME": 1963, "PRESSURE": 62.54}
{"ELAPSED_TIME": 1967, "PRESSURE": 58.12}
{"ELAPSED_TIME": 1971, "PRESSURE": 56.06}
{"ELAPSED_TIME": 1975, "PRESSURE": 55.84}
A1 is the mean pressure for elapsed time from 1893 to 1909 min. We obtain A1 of 71.3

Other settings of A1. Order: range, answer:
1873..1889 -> 67.6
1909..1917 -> 64.7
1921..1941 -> 50.3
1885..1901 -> 69.7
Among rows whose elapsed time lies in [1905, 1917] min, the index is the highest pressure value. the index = 71.56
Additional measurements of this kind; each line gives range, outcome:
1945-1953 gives 56.91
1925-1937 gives 57.94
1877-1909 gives 72.9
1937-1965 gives 63.79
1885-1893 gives 69.1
